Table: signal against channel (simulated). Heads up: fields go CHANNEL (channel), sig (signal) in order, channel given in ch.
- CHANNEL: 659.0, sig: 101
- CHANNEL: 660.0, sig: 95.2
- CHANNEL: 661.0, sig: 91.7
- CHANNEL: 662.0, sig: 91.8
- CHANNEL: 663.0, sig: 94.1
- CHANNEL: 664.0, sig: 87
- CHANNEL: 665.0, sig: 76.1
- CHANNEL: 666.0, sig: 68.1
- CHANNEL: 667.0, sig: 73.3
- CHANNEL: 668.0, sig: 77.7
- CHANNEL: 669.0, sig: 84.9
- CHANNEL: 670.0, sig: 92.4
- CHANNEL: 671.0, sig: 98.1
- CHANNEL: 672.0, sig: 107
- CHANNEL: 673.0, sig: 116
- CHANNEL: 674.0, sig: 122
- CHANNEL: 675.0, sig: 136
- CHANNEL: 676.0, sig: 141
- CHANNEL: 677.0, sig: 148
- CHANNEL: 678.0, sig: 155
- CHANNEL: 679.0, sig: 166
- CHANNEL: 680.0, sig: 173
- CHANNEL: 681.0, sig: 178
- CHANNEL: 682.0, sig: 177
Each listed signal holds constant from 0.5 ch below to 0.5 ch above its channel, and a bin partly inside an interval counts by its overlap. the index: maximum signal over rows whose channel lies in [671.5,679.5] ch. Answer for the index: 166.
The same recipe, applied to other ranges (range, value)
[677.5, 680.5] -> 173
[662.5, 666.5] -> 94.1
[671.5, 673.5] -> 116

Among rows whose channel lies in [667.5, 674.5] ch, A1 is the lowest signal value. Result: 77.7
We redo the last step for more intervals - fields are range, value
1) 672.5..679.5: 116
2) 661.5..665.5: 76.1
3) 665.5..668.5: 68.1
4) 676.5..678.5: 148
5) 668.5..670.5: 84.9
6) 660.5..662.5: 91.7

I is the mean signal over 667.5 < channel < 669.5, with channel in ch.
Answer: 81.3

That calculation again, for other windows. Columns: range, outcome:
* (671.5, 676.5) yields 124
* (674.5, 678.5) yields 145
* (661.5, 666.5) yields 83.4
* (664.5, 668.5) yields 73.8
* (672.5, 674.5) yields 119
